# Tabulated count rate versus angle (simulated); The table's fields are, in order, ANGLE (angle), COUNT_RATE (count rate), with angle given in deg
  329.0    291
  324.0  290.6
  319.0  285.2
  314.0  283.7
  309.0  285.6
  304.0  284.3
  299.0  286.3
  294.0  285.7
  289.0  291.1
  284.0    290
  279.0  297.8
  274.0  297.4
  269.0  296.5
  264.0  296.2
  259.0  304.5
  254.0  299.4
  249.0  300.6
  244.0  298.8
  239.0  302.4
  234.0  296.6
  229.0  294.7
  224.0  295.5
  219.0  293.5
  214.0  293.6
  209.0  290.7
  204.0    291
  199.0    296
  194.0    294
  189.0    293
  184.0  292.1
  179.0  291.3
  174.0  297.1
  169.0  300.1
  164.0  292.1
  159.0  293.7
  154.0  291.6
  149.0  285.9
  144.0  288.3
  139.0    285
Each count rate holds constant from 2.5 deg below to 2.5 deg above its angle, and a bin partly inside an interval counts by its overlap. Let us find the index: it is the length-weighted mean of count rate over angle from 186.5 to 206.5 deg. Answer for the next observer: 294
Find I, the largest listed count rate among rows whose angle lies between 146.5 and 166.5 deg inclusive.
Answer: 293.7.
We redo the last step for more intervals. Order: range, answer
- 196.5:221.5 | 296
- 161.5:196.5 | 300.1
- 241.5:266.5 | 304.5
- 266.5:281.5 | 297.8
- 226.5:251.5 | 302.4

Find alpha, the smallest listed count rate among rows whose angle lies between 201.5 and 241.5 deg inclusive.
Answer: 290.7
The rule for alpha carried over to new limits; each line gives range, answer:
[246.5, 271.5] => 296.2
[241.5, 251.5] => 298.8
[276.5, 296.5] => 285.7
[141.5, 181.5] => 285.9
